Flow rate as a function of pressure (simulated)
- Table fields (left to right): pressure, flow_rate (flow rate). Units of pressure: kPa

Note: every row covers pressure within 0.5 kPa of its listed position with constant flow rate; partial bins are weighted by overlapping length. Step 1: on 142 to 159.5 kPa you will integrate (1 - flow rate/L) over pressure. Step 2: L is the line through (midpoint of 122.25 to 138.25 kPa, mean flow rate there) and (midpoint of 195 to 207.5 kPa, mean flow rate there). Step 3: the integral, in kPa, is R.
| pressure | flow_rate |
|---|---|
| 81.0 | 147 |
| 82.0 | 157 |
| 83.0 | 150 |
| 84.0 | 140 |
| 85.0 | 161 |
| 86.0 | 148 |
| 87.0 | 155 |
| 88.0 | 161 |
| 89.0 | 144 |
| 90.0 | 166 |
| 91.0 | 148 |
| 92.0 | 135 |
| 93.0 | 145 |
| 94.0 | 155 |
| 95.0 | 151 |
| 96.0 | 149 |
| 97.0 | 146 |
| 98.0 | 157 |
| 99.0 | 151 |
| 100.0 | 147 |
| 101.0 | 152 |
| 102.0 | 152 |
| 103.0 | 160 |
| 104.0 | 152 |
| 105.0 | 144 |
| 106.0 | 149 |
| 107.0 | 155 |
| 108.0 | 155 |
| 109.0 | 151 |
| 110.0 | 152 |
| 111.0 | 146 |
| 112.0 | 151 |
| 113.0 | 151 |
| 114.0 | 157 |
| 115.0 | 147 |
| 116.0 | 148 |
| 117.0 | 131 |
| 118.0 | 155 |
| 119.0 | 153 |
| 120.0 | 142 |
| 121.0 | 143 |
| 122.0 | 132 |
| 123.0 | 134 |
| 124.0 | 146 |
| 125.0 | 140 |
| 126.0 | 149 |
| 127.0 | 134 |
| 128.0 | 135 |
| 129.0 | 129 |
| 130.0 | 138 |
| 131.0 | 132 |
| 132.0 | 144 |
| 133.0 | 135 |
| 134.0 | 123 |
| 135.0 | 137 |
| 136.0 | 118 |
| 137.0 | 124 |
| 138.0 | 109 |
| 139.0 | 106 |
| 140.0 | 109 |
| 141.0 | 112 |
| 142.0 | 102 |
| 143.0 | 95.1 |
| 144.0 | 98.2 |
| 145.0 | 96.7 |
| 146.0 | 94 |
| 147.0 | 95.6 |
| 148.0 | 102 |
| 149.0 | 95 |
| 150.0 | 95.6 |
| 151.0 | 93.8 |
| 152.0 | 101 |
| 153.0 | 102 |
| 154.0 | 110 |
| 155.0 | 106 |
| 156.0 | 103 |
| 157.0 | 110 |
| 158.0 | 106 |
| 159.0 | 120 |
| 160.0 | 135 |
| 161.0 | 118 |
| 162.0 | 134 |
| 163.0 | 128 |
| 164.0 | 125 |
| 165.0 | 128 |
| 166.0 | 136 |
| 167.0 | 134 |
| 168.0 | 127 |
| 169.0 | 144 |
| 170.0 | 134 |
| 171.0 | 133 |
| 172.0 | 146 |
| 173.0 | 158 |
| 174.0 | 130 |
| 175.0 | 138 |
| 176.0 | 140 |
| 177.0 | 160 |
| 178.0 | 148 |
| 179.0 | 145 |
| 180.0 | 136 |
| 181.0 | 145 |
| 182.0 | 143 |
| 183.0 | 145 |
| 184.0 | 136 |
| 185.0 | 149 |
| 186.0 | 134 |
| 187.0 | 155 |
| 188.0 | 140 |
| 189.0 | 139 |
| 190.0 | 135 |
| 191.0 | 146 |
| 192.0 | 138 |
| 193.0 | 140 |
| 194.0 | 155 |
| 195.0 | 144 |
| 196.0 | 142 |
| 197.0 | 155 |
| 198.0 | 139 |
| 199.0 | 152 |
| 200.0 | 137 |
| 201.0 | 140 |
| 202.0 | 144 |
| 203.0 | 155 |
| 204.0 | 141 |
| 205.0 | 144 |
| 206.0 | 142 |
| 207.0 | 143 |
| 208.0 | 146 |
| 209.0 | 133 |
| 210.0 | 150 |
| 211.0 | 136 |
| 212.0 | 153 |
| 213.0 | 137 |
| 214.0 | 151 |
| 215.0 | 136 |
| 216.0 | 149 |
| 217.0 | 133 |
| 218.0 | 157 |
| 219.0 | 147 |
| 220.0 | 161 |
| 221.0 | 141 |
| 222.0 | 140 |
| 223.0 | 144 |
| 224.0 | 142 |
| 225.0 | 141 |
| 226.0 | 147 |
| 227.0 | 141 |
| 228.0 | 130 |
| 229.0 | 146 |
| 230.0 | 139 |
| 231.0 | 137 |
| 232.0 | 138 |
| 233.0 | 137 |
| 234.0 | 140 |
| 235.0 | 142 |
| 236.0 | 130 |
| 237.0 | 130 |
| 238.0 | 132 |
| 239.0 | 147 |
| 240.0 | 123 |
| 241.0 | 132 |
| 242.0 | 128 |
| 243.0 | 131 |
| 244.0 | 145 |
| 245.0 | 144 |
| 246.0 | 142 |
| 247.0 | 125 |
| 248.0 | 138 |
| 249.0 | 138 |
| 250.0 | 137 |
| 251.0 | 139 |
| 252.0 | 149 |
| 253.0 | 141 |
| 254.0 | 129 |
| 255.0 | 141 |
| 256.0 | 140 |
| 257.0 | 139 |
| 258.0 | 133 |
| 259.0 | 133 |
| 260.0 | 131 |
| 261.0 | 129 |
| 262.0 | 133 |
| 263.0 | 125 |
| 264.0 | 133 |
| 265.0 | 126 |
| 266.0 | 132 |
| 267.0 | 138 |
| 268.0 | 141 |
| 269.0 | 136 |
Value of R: 4.50 kPa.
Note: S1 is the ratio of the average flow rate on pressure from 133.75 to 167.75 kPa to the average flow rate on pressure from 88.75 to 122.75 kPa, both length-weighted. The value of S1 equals 0.8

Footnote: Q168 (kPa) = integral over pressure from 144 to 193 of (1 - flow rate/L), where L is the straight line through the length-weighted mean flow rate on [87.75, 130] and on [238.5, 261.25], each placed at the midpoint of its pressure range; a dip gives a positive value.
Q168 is 5.3 kPa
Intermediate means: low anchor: 147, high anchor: 136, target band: 127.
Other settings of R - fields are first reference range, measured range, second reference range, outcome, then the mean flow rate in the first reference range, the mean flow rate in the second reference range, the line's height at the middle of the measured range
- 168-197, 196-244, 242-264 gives -0.73 kPa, 143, 136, 139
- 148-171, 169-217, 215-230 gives -4.39 kPa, 118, 144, 131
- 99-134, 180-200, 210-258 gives -0.24 kPa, 145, 140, 142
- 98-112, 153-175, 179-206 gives 2.92 kPa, 151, 143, 146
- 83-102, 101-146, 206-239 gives 3.98 kPa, 151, 142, 148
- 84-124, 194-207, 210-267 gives -0.32 kPa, 149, 138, 141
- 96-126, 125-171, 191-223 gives 8.96 kPa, 148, 145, 147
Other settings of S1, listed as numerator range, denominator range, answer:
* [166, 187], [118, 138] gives 1.04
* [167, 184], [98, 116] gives 0.94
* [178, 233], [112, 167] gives 1.16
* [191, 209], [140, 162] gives 1.37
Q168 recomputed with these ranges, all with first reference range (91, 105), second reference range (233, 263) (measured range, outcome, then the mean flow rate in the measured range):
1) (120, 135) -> 1.0 kPa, 137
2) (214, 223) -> -0.5 kPa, 146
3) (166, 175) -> 0.3 kPa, 138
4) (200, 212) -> -0.3 kPa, 143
